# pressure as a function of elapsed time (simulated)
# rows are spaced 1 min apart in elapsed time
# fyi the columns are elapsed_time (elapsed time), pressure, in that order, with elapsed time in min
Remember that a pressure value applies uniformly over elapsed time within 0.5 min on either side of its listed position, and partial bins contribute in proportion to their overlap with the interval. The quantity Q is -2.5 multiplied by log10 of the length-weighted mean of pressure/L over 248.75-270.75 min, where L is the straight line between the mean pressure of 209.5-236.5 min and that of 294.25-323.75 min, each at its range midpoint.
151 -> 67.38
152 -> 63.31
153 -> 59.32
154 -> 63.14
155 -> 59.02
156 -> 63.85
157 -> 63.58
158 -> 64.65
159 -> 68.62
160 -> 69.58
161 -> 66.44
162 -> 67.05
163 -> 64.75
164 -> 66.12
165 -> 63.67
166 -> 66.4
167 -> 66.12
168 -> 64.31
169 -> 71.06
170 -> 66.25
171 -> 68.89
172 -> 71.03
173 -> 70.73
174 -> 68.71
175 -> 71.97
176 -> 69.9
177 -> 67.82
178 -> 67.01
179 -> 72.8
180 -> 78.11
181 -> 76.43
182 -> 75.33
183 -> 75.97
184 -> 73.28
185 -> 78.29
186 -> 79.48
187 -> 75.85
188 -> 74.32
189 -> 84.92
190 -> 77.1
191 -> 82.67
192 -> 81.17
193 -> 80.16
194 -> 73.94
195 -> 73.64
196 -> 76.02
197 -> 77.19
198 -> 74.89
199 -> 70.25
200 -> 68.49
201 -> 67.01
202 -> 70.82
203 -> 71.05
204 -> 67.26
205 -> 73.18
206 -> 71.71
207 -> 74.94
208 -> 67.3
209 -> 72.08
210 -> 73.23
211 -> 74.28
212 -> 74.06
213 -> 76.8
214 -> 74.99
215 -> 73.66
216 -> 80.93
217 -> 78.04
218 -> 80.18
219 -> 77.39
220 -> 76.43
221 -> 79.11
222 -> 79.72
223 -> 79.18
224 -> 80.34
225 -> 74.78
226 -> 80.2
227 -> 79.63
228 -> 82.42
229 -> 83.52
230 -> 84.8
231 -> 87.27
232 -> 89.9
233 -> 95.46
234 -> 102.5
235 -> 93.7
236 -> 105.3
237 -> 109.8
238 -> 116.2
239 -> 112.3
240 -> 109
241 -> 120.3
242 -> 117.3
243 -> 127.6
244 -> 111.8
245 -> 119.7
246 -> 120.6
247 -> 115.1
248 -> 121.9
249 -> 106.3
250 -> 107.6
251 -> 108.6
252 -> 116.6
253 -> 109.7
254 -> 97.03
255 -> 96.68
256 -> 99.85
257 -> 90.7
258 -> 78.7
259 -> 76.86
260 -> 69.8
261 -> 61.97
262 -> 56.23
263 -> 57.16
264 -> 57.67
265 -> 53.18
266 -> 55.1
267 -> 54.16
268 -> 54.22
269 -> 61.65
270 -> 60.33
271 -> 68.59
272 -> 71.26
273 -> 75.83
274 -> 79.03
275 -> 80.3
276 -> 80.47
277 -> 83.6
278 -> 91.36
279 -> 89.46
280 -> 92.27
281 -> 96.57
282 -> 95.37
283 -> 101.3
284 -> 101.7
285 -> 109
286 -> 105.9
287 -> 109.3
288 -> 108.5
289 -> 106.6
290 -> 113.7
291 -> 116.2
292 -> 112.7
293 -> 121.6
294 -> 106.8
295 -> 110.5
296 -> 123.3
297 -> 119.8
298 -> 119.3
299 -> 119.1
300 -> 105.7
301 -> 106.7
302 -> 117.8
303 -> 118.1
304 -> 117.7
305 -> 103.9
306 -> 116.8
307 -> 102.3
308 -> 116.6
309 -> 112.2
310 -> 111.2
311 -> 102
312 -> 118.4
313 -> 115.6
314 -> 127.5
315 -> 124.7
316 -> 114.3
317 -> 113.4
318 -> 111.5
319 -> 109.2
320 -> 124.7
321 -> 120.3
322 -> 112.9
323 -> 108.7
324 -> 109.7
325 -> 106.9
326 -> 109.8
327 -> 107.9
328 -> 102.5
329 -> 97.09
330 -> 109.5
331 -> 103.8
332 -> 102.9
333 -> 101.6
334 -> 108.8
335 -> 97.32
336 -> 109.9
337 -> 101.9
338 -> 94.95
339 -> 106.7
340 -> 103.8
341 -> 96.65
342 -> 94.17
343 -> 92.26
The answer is 0.21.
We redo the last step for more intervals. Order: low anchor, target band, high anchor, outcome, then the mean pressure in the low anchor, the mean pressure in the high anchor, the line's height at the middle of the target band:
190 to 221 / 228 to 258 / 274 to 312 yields -0.19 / 74.6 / 106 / 88.2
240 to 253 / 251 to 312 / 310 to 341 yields 0.19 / 116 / 109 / 113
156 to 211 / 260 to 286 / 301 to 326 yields 0.31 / 71.7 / 114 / 101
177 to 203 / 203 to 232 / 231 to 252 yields 0.21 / 75.2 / 110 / 93.8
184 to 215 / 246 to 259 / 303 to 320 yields -0.12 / 74.5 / 114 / 93.2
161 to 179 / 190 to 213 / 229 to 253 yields 0.16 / 67.9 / 108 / 85.7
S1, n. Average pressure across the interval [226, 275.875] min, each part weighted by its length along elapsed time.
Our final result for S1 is 89.9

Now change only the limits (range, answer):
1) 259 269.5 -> 59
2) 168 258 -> 84.8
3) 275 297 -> 103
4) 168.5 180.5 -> 70.4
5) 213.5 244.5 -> 91.7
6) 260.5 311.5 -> 94.4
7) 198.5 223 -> 74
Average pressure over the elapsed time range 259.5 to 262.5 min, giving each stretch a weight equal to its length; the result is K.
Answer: 62.7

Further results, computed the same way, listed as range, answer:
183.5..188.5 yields 76.2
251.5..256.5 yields 104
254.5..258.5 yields 91.5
